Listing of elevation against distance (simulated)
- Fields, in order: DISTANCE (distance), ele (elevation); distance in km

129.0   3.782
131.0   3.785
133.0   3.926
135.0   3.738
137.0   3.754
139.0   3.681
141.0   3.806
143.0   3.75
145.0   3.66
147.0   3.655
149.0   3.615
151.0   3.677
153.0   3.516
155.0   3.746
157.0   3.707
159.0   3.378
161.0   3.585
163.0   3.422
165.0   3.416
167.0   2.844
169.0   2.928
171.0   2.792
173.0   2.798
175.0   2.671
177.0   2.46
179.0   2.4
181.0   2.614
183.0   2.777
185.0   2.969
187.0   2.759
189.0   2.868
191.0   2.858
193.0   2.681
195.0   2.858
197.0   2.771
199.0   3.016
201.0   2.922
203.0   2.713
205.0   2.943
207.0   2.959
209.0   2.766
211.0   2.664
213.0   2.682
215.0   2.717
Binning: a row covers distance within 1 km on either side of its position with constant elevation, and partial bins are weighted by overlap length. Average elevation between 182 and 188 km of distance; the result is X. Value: 2.83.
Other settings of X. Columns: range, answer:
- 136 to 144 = 3.75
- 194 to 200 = 2.88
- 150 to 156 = 3.65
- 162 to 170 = 3.15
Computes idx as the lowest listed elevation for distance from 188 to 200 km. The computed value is 2.681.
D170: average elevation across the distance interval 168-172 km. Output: 2.86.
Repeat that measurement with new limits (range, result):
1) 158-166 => 3.45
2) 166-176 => 2.81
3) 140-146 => 3.74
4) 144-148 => 3.66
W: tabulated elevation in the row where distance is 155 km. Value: 3.746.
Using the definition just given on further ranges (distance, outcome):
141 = 3.806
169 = 2.928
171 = 2.792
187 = 2.759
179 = 2.4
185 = 2.969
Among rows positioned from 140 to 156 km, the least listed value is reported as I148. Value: 3.516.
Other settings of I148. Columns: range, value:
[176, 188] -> 2.4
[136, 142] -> 3.681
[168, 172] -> 2.792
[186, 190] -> 2.759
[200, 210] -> 2.713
